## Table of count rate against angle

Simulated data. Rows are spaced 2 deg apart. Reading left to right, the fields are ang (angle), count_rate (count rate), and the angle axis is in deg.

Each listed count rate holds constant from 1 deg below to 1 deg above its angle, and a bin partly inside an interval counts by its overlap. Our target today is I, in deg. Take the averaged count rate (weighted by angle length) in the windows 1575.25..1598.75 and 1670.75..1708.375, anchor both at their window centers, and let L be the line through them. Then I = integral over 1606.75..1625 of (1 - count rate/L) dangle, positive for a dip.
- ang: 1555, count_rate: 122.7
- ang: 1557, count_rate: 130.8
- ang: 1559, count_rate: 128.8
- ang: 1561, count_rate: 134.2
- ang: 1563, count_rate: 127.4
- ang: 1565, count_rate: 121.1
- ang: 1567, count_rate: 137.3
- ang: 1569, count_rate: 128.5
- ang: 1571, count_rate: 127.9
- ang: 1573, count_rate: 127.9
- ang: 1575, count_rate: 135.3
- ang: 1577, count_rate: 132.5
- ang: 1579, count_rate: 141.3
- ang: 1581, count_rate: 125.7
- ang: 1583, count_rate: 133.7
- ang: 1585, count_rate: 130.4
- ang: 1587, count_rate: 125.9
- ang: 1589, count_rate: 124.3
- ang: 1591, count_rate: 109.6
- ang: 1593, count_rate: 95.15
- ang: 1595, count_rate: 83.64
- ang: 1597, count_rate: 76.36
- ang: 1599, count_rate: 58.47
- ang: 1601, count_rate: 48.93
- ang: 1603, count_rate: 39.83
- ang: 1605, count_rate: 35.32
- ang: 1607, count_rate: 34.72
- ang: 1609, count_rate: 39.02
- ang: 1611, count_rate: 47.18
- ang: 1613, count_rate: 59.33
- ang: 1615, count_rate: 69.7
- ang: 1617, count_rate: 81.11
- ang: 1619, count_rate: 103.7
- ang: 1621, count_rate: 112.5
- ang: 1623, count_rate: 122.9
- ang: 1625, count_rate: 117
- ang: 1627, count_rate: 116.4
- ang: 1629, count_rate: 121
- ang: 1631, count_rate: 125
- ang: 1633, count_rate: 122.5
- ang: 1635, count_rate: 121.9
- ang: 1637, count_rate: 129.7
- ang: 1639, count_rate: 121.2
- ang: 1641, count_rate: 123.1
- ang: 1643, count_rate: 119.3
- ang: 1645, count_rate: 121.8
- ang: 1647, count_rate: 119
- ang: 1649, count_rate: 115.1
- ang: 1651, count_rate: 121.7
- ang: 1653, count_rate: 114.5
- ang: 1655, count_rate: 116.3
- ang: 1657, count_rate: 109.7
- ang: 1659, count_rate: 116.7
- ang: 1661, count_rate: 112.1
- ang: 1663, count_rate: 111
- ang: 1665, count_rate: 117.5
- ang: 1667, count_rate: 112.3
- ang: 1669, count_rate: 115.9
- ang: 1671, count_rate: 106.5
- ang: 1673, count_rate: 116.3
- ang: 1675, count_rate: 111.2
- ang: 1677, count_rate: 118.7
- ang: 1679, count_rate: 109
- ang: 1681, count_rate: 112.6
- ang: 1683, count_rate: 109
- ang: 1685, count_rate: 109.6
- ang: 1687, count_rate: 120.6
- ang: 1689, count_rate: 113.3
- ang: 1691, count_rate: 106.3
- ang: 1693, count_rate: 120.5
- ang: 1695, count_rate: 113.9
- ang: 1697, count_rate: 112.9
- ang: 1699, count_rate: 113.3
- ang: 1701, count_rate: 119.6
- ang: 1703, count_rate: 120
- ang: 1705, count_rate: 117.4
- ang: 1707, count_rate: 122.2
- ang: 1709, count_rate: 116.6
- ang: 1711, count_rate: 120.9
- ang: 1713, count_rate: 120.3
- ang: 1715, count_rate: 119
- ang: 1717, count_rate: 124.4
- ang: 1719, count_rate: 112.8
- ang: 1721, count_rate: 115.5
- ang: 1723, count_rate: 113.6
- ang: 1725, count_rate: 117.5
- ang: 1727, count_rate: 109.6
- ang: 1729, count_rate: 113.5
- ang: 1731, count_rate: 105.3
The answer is 5.8 deg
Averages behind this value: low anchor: 115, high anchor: 115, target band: 78.4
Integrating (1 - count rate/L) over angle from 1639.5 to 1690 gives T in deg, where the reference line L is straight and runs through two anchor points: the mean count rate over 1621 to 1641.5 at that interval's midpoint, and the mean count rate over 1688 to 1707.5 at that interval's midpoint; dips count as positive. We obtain 1.57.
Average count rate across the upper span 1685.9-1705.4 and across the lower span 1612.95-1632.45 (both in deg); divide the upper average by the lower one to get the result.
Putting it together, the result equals 1.10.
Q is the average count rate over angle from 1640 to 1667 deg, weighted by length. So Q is 117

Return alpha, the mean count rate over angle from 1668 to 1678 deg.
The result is 114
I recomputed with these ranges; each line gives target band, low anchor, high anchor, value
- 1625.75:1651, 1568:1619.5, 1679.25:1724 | -4.67 deg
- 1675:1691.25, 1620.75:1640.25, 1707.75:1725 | 0.91 deg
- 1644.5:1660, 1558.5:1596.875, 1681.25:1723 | 0.33 deg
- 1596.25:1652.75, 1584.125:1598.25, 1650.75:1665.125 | 8.43 deg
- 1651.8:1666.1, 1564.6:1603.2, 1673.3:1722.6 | 0.03 deg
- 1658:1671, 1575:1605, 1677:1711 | -0.31 deg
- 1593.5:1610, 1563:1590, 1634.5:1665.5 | 9.53 deg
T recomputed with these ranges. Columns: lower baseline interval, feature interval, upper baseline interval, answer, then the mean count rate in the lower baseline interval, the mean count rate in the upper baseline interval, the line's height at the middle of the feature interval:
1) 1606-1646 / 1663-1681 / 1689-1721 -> -0.5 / 100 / 117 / 110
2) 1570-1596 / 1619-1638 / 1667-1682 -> -0.4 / 123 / 113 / 118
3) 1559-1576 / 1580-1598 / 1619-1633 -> 2.0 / 130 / 118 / 126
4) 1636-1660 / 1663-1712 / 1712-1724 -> 1.4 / 119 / 118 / 118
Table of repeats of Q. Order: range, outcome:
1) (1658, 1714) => 115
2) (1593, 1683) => 100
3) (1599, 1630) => 76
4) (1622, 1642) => 122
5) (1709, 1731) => 116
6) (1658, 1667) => 114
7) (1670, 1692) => 112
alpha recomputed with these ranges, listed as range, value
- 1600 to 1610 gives 39.6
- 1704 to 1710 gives 119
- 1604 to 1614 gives 43.1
